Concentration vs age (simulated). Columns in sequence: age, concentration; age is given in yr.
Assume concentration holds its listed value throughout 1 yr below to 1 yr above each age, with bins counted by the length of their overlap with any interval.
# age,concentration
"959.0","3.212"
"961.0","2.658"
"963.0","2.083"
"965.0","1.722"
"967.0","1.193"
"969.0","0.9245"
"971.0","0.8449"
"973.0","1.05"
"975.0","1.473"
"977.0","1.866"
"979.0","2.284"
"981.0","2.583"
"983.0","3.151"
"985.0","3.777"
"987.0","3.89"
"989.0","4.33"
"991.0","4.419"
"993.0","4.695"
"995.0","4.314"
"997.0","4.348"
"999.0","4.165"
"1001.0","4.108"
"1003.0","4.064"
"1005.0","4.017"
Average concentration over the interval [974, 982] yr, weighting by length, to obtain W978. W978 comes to 2.05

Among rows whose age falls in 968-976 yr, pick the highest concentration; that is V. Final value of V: 1.473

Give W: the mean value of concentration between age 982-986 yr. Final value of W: 3.46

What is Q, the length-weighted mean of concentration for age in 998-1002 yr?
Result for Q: 4.14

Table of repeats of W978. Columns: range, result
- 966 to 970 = 1.06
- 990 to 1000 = 4.39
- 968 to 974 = 0.94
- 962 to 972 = 1.35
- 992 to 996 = 4.5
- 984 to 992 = 4.1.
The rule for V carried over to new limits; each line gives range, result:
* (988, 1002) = 4.695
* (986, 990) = 4.33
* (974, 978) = 1.866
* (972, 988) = 3.89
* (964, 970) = 1.722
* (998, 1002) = 4.165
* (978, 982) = 2.583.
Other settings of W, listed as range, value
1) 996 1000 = 4.26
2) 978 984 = 2.67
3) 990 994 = 4.56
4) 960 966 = 2.15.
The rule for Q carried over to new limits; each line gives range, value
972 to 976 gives 1.26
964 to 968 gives 1.46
